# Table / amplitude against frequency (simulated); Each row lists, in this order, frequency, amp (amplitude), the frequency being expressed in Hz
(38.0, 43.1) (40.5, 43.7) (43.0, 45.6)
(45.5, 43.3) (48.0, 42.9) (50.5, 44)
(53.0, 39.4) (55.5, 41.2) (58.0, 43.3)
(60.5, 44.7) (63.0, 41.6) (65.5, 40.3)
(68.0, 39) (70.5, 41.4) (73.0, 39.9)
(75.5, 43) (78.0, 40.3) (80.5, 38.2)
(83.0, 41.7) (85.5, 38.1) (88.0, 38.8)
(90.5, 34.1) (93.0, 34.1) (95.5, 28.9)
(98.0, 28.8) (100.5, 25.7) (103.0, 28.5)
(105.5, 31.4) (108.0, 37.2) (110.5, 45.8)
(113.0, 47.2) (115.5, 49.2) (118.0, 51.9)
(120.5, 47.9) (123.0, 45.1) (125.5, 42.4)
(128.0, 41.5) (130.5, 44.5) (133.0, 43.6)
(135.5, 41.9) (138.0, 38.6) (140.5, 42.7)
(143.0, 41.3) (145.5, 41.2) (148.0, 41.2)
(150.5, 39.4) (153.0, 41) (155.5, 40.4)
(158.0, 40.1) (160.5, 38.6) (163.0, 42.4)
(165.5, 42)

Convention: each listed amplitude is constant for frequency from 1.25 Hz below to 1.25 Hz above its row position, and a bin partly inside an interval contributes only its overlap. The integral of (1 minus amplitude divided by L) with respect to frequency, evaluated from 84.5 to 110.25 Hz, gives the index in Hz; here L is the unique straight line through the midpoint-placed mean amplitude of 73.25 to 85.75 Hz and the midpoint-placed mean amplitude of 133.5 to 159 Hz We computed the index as 4.77 Hz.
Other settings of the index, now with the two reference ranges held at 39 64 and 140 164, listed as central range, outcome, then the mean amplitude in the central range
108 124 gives -2.12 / 47.1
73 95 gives 2.08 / 38.3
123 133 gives -0.46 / 43.2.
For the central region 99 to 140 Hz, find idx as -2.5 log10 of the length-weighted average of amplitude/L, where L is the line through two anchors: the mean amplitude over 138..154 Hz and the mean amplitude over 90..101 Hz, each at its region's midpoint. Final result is -0.17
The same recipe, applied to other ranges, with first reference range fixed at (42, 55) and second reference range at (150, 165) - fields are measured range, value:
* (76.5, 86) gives 0.06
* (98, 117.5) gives 0.10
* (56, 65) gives 0.00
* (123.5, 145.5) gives -0.03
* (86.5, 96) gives 0.21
